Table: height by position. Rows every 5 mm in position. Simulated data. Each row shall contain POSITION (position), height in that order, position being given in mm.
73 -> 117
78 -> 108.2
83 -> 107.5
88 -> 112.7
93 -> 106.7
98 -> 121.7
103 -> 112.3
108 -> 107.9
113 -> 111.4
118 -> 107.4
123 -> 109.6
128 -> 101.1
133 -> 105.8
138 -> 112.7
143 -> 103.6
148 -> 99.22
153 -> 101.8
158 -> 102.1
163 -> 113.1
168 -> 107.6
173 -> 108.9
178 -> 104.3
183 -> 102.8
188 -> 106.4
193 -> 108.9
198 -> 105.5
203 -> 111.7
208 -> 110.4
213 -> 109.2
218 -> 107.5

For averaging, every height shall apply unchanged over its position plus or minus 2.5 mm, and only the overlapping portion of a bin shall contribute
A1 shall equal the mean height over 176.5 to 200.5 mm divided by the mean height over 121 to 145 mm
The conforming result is 0.99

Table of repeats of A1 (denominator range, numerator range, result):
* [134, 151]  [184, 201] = 1.02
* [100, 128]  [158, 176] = 1.00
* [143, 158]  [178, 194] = 1.04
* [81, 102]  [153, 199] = 0.95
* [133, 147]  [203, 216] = 1.03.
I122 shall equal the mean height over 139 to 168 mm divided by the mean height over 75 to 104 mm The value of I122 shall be 0.9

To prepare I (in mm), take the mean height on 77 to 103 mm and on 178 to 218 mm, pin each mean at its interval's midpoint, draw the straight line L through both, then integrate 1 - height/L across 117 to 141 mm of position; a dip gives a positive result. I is 0.6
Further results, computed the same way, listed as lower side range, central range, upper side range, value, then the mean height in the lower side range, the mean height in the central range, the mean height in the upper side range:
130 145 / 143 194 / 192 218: 1.3 mm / 107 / 105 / 109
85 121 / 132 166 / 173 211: 1.2 mm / 111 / 105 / 107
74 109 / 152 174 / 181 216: 0.4 mm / 111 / 107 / 108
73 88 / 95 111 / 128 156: -0.8 mm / 110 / 114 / 104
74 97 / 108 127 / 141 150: -0.6 mm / 110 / 109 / 101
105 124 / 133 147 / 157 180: 0.2 mm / 109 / 107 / 108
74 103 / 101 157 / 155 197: 1.5 mm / 112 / 106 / 107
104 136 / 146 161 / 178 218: 0.8 mm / 108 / 102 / 108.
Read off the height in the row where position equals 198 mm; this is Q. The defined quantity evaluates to 105.5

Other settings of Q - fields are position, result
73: 117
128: 101.1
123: 109.6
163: 113.1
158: 102.1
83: 107.5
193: 108.9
